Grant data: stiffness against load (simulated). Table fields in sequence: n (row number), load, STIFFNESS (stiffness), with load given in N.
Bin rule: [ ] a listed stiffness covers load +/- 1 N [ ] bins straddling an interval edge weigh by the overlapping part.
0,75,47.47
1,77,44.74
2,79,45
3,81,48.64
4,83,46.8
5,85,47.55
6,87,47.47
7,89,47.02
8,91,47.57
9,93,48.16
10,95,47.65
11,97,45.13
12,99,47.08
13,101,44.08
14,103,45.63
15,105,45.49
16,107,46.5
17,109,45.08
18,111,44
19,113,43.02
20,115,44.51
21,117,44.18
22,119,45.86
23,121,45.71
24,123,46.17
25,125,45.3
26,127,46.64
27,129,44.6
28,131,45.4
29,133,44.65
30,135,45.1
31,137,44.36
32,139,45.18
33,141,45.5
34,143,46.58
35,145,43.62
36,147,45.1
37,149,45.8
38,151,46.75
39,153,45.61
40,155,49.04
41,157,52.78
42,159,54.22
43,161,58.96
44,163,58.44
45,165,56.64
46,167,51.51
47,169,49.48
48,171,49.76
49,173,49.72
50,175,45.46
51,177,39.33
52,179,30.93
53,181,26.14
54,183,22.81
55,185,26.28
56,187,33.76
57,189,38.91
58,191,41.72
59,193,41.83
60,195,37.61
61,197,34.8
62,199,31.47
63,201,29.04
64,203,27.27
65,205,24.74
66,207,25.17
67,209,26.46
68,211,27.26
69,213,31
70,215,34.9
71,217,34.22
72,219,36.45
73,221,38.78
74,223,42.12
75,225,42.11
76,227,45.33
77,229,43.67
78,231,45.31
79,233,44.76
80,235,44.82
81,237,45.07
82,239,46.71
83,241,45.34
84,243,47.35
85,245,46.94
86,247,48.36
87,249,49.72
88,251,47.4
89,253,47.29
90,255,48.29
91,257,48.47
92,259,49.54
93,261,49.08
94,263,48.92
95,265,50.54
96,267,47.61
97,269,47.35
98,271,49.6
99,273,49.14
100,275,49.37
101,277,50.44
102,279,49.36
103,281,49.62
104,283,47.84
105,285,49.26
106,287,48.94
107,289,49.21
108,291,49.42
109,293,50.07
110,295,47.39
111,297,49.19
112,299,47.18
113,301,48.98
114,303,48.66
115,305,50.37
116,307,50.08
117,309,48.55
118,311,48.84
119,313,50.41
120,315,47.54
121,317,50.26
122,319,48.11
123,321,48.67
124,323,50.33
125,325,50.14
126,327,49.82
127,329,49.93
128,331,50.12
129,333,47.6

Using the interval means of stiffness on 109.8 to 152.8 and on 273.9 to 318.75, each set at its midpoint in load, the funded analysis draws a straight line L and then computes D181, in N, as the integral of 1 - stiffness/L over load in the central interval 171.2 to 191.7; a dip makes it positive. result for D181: 4.6 N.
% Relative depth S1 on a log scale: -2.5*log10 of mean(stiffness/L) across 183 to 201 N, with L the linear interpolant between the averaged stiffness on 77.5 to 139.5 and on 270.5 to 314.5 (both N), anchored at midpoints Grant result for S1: 0.337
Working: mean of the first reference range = 45.8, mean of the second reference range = 49.2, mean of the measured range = 34.7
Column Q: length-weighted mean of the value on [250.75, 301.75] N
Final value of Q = 48.8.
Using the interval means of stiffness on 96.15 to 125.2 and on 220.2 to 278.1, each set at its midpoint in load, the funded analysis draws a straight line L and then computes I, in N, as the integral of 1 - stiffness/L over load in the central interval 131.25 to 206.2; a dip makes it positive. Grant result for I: 6.0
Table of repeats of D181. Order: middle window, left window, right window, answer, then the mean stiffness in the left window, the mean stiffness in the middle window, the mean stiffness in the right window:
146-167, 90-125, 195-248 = -4.5 N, 45.6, 51.3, 38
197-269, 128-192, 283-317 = 8.9 N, 44.5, 41.2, 49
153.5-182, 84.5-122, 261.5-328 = -0.6 N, 45.9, 48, 49.1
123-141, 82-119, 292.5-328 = 0.5 N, 45.9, 45.2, 49.1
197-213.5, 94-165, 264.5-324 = 6.8 N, 46.8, 28.1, 49.1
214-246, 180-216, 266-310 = -4.4 N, 31.2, 42.7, 49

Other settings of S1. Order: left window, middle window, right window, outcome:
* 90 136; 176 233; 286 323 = 0.34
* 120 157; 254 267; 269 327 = -0.01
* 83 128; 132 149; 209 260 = 0.00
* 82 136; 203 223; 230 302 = 0.45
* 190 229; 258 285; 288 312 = -0.11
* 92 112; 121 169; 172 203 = -0.19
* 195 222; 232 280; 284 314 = -0.19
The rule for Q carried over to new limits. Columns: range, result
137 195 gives 44.2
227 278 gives 47.6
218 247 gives 44.1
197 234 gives 35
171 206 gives 34.7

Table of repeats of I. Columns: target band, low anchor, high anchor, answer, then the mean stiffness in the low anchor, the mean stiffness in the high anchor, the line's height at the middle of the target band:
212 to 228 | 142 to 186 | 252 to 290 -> 3.1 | 45.2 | 48.9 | 47.2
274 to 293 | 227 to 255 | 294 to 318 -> -0.5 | 46.4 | 49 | 48.1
